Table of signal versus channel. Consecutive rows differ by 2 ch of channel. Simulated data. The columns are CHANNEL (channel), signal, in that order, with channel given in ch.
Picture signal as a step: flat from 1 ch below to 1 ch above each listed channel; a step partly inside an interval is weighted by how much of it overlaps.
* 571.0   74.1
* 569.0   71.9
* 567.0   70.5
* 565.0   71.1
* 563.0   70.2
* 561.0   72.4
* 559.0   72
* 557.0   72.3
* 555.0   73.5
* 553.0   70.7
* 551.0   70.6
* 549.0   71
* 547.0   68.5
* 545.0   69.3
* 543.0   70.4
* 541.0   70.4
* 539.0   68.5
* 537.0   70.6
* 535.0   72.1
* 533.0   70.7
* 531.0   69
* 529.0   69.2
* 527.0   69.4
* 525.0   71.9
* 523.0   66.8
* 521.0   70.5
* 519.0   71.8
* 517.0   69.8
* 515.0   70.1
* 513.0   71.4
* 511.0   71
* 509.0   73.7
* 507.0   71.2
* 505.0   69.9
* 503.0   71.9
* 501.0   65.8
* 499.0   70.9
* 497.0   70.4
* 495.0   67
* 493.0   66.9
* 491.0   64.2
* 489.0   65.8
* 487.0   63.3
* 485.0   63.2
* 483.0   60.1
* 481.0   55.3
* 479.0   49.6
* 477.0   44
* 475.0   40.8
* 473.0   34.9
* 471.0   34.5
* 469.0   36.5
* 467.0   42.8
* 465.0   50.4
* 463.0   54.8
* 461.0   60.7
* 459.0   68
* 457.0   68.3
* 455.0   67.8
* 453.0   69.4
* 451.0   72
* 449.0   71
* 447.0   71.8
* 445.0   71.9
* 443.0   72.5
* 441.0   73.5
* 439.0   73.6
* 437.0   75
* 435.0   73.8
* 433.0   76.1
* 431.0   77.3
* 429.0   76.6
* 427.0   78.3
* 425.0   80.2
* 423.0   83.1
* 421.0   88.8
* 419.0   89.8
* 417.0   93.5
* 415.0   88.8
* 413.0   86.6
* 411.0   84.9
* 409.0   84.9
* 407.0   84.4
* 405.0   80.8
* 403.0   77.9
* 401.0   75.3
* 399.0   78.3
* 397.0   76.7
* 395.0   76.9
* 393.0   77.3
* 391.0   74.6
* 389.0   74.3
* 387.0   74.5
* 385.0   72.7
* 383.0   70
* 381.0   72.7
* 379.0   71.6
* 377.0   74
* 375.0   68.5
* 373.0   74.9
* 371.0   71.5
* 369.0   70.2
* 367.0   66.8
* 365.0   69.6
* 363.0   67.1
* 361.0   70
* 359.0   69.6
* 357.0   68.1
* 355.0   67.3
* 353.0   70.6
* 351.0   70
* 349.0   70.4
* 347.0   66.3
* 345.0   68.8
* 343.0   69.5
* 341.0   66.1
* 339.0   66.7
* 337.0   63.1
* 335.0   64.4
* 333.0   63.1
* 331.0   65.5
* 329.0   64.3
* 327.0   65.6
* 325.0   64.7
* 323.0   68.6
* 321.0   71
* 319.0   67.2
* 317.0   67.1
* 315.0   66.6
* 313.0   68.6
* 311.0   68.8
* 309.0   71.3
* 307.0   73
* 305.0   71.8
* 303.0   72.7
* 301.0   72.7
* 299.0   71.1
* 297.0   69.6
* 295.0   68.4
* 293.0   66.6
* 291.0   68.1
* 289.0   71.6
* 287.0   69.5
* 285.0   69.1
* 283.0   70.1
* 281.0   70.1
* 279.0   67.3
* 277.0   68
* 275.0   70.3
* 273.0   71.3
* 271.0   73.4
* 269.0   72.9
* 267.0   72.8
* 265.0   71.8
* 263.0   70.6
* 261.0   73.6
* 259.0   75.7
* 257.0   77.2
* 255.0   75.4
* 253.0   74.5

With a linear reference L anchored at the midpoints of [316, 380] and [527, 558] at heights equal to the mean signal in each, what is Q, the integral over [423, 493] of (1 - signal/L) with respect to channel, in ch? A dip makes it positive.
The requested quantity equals 6.2 ch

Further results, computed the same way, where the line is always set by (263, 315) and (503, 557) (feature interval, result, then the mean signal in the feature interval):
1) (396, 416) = -3.2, 81.9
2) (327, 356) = 1.5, 66.8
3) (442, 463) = 0.5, 68.6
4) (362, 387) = -0.2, 70.9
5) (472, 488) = 4.3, 51.4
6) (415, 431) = -3.1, 84.2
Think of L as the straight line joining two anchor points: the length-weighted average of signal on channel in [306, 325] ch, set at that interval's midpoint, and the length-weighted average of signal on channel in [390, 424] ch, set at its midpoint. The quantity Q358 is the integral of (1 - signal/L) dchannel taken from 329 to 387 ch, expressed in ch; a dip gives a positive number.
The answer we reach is 4.9 ch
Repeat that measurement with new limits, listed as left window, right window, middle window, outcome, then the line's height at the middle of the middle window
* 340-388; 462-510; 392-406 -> -2.3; 66.5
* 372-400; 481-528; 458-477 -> 6.3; 70.1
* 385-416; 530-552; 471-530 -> 7.0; 72.8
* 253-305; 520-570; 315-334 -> 1.3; 71.1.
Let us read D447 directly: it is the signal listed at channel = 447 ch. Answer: 71.8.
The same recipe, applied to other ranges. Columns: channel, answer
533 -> 70.7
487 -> 63.3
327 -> 65.6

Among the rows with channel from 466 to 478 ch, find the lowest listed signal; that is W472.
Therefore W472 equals 34.5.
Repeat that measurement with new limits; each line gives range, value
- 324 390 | 63.1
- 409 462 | 60.7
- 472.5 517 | 34.9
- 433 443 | 72.5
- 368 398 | 68.5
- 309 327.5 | 64.7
